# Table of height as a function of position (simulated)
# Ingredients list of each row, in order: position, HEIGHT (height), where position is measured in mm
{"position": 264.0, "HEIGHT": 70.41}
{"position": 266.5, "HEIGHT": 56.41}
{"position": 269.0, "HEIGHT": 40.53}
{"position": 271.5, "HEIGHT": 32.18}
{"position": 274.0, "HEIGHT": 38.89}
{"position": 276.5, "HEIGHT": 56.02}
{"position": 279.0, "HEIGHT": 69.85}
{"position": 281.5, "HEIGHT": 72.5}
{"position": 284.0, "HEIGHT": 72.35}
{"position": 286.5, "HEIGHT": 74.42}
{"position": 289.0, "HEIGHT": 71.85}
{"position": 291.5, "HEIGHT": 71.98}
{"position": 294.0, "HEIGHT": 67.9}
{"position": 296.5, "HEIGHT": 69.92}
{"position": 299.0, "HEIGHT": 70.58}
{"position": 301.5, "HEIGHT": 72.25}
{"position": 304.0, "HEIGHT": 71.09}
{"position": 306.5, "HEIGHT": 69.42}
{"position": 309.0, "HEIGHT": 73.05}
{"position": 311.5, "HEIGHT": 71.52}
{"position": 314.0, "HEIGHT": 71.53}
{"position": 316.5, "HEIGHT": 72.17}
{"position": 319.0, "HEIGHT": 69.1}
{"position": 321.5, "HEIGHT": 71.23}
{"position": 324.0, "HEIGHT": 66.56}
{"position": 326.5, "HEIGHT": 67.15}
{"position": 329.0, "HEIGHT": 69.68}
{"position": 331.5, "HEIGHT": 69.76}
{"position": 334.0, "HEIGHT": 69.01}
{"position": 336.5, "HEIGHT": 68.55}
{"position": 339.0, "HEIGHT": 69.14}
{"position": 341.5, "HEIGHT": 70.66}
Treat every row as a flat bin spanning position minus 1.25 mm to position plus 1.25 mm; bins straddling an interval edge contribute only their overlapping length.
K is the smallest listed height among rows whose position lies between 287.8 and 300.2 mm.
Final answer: 67.9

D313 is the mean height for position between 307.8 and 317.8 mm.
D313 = 72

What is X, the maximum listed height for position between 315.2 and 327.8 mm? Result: 72.17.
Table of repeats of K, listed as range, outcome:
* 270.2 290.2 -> 32.18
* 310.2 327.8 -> 66.56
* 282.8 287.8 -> 72.35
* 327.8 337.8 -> 68.55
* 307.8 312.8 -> 71.52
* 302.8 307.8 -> 69.42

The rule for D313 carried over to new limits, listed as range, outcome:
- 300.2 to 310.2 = 71.4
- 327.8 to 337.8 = 69.2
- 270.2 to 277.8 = 42.5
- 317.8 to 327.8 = 68.5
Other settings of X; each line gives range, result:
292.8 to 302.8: 72.25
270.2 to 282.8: 72.5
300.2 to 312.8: 73.05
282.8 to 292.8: 74.42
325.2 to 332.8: 69.76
